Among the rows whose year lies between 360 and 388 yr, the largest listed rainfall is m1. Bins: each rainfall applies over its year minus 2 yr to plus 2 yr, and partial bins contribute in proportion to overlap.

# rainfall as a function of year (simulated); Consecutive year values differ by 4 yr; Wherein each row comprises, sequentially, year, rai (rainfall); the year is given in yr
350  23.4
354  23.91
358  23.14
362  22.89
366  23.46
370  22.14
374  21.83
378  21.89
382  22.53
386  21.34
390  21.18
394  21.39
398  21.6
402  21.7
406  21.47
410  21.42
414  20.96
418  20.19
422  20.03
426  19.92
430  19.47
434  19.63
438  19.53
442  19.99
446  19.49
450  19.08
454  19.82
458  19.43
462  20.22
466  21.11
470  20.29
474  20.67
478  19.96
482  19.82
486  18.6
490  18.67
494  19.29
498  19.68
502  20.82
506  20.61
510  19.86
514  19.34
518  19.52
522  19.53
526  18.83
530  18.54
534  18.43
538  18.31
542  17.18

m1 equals 23.46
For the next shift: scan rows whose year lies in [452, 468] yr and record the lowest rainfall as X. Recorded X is 19.43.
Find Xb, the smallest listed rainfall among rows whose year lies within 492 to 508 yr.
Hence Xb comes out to 19.29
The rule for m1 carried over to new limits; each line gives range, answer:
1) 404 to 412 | 21.47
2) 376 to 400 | 22.53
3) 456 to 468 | 21.11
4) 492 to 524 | 20.82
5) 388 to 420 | 21.7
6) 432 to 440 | 19.63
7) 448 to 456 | 19.82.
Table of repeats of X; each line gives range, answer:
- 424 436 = 19.47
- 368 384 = 21.83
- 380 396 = 21.18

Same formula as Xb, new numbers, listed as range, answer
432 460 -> 19.08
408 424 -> 20.03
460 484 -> 19.82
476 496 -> 18.6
